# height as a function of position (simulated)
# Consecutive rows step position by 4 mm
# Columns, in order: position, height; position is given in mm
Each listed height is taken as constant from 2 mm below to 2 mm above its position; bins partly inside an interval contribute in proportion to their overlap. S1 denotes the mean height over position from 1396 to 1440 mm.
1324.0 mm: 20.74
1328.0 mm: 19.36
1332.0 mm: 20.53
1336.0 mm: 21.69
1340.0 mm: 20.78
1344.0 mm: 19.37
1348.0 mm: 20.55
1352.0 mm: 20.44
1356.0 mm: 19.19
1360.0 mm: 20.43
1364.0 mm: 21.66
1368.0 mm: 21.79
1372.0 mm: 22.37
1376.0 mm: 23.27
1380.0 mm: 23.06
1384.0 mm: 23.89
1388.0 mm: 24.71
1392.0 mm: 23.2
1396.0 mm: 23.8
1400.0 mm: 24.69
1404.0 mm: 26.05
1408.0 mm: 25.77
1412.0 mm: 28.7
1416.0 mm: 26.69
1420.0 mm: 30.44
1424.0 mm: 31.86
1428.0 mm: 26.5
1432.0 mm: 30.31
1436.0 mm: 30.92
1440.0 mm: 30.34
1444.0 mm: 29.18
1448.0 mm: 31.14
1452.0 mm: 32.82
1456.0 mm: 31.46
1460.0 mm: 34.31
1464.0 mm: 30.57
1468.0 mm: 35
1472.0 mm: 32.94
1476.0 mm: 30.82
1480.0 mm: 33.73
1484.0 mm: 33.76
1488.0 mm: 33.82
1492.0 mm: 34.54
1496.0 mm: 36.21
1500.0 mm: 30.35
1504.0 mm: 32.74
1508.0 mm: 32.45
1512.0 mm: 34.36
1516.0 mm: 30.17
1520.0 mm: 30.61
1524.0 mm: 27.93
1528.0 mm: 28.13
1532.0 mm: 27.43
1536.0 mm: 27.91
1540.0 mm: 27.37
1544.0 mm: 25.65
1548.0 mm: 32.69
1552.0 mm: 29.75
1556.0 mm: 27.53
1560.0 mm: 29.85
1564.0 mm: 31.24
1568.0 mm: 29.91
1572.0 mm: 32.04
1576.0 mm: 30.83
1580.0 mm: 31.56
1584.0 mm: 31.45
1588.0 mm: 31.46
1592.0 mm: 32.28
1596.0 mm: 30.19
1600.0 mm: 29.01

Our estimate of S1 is 28.1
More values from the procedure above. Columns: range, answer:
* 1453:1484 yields 32.8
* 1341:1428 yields 23.9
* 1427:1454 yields 30.3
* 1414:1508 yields 31.8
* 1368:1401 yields 23.5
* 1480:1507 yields 33.5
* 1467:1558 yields 31.1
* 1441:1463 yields 31.7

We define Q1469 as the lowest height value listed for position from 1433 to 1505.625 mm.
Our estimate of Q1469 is 29.18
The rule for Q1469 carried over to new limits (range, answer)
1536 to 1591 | 25.65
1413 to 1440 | 26.5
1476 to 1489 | 30.82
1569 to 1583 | 30.83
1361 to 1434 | 21.66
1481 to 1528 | 27.93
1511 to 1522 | 30.17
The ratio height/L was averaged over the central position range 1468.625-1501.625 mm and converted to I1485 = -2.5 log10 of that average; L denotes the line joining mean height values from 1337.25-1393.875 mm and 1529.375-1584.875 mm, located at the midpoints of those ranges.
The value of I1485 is -0.24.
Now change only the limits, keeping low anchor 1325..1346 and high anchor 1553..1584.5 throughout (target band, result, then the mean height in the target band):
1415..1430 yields -0.200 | 29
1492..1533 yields -0.121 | 31.3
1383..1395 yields -0.058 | 23.9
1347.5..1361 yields 0.057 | 20.1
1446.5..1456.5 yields -0.247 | 31.9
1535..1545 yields 0.086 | 27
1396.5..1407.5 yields -0.088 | 25.2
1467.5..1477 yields -0.241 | 32.8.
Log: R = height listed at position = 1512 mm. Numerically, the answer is 34.36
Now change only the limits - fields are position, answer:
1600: 29.01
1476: 30.82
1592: 32.28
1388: 24.71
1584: 31.45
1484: 33.76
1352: 20.44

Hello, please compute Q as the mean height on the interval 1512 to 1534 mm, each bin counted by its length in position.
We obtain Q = 29.4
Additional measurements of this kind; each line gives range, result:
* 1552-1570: 29.6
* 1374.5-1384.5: 23.3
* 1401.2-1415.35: 26.7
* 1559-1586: 31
